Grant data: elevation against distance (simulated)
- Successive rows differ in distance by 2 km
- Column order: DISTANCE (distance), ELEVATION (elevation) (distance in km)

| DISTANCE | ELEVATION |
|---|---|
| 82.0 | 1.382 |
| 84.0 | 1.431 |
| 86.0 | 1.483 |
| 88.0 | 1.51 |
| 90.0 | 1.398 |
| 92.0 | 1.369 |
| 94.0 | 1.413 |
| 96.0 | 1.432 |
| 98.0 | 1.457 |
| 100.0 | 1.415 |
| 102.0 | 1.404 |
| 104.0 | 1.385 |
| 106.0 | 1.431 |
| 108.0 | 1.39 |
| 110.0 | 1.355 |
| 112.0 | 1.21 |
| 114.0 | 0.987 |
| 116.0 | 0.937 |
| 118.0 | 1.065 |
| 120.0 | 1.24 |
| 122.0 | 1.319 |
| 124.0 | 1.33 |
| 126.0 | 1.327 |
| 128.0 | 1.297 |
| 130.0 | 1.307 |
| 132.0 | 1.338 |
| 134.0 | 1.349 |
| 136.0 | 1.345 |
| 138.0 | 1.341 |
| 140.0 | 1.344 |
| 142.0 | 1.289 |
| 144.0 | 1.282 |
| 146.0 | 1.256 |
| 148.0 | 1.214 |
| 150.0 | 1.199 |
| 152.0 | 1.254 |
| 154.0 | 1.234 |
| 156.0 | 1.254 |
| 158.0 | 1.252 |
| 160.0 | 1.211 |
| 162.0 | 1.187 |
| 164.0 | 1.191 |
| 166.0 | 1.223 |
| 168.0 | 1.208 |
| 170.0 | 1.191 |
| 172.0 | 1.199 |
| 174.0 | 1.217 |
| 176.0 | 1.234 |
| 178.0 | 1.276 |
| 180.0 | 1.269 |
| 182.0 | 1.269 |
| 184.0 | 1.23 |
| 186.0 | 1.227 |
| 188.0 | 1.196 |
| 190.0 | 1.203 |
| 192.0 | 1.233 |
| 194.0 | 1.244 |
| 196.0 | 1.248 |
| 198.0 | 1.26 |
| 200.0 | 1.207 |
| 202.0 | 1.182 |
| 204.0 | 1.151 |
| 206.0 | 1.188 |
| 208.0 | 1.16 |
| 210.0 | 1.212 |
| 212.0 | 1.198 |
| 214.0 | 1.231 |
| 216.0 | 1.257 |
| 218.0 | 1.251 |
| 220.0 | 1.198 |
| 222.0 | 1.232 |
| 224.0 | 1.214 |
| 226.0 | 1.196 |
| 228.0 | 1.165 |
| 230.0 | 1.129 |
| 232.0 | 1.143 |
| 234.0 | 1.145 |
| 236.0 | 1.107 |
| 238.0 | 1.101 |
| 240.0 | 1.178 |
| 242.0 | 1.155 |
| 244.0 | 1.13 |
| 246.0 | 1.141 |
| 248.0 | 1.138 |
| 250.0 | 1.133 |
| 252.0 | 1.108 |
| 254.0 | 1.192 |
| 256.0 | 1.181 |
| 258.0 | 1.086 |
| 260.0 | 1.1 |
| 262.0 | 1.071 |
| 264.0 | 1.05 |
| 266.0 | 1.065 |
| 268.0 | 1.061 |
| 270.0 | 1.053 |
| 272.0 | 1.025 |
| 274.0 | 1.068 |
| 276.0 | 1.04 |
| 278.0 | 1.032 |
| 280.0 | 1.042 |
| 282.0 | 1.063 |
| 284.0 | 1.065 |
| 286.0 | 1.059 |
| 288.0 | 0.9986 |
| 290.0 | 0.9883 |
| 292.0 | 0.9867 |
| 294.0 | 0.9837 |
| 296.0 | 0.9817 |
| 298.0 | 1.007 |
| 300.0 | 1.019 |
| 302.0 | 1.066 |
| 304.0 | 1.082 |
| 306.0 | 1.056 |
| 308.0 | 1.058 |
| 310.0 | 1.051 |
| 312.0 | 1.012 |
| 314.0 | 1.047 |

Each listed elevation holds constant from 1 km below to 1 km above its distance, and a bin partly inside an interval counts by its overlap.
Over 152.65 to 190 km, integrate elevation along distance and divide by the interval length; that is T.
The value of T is 1.23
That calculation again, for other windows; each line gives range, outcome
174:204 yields 1.23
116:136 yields 1.27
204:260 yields 1.17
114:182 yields 1.24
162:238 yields 1.21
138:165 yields 1.25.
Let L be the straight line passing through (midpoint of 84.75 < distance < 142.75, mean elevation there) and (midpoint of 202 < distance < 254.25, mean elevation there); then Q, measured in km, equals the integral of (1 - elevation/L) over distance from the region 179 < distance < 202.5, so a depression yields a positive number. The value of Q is -0.2 km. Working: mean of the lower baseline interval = 1.33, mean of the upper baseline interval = 1.17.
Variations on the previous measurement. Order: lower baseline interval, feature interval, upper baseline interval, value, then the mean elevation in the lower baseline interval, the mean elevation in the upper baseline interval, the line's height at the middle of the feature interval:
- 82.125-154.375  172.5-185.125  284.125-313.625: -0.3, 1.32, 1.03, 1.22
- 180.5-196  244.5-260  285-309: -0.4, 1.23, 1.02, 1.11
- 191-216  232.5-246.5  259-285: -0.1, 1.21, 1.06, 1.13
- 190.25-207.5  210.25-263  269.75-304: -1.3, 1.21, 1.03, 1.13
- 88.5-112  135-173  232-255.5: 1.6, 1.4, 1.14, 1.3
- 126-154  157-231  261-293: -1.4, 1.29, 1.04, 1.19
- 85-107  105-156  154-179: 2.3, 1.43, 1.22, 1.33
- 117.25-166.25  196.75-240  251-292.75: -1.5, 1.27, 1.06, 1.15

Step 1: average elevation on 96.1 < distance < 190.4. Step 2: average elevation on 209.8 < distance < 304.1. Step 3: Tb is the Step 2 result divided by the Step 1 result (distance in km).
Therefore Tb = 0.87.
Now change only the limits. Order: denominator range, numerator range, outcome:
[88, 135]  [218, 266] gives 0.87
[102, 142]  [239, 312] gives 0.83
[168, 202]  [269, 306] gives 0.84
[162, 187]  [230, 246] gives 0.93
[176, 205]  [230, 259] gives 0.93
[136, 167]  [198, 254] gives 0.94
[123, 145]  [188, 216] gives 0.92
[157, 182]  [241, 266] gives 0.92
